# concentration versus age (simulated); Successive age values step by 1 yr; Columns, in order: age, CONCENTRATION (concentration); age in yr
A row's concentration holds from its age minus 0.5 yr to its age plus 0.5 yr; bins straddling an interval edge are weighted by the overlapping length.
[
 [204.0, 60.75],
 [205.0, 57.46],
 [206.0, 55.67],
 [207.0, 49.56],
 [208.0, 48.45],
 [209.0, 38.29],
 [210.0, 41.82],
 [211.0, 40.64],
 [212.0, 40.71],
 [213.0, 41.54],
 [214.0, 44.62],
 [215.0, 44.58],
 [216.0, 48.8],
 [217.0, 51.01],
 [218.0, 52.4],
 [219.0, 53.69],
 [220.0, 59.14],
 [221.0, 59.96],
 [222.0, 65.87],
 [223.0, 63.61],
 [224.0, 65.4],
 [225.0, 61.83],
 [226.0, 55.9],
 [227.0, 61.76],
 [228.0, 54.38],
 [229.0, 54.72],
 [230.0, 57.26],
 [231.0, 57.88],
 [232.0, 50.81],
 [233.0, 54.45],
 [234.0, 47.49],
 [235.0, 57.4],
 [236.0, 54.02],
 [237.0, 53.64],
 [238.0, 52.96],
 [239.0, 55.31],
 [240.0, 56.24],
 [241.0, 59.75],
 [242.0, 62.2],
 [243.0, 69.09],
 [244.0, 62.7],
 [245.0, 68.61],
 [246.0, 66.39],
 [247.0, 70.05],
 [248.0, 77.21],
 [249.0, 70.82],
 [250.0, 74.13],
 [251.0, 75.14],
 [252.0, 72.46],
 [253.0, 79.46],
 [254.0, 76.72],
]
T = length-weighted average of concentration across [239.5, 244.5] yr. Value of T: 62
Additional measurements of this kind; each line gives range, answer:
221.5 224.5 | 65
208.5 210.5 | 40.1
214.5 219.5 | 50.1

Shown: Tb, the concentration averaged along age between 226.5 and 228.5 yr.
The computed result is 58.1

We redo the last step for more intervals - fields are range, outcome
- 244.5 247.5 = 68.4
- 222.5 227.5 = 61.7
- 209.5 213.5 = 41.2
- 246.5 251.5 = 73.5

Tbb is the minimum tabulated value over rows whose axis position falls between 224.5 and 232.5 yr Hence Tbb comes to 50.81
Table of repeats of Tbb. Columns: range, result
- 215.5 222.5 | 48.8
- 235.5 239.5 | 52.96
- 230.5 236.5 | 47.49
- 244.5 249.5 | 66.39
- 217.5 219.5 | 52.4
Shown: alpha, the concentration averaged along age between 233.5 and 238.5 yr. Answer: 53.1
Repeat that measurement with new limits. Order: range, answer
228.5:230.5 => 56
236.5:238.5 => 53.3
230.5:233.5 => 54.4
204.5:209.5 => 49.9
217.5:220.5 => 55.1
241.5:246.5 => 65.8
